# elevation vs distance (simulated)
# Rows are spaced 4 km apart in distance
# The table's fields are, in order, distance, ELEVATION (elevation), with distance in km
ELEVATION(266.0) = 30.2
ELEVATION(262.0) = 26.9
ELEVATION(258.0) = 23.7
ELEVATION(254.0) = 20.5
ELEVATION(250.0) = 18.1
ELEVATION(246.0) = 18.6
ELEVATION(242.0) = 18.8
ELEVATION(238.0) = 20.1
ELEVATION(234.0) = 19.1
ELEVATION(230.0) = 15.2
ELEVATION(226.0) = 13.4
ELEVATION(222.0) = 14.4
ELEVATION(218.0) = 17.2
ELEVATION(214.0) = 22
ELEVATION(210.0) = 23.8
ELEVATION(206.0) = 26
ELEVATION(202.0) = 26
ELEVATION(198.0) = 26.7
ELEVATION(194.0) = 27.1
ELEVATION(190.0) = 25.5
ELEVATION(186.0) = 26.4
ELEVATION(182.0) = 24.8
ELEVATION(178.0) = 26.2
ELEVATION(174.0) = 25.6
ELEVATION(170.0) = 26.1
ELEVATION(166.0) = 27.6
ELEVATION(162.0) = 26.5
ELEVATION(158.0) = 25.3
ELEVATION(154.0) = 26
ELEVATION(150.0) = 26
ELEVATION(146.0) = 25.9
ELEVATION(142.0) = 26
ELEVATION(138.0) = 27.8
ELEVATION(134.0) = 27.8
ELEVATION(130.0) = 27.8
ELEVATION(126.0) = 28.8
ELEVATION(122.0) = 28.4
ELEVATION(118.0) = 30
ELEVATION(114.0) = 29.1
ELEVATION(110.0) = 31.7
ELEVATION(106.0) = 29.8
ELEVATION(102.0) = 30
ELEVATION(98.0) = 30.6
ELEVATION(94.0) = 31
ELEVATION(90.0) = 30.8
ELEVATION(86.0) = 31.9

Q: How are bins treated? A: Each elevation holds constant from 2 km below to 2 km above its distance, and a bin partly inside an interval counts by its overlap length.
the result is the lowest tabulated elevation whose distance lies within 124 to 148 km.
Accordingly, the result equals 25.9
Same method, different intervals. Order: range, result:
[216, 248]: 13.4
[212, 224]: 14.4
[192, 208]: 26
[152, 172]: 25.3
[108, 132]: 27.8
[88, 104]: 30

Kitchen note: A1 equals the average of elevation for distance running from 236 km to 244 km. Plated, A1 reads 19.5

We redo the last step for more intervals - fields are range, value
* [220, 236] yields 15.5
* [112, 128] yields 29.1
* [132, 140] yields 27.8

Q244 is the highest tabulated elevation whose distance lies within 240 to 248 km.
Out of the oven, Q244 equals 18.8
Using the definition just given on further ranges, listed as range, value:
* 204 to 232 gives 26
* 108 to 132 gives 31.7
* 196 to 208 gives 26.7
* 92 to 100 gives 31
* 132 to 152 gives 27.8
